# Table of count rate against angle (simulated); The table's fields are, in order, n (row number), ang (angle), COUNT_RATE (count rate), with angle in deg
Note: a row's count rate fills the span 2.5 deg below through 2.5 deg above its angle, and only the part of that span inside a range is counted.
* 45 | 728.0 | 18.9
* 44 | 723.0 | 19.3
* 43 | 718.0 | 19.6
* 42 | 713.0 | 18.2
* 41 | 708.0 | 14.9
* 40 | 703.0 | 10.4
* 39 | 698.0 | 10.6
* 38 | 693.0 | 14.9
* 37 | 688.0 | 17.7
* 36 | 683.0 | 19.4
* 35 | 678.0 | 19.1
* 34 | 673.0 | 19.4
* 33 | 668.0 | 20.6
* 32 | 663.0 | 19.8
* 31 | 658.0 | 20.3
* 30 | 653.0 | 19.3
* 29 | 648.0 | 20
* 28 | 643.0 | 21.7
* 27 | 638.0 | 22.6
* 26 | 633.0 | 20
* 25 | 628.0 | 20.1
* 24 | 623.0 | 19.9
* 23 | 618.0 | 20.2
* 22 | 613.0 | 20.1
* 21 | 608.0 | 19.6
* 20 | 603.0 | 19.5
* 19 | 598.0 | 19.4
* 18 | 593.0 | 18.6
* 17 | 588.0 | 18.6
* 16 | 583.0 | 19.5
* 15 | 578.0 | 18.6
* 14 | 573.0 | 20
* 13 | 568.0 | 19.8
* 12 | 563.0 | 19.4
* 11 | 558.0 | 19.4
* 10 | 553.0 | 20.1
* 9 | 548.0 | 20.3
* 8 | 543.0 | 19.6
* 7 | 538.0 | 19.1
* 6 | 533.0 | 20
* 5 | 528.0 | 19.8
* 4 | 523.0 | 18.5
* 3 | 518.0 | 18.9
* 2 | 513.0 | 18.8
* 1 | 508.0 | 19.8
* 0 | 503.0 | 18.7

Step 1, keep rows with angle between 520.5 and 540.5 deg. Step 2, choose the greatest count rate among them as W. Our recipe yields 20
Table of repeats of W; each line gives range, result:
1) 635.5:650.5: 22.6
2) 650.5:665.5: 20.3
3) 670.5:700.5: 19.4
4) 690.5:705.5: 14.9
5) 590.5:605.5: 19.5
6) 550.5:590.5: 20.1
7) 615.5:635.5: 20.2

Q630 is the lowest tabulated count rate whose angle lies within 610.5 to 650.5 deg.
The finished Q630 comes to 19.9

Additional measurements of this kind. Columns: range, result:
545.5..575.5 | 19.4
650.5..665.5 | 19.3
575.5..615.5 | 18.6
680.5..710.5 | 10.4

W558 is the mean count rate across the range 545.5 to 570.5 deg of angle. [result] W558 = 19.8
